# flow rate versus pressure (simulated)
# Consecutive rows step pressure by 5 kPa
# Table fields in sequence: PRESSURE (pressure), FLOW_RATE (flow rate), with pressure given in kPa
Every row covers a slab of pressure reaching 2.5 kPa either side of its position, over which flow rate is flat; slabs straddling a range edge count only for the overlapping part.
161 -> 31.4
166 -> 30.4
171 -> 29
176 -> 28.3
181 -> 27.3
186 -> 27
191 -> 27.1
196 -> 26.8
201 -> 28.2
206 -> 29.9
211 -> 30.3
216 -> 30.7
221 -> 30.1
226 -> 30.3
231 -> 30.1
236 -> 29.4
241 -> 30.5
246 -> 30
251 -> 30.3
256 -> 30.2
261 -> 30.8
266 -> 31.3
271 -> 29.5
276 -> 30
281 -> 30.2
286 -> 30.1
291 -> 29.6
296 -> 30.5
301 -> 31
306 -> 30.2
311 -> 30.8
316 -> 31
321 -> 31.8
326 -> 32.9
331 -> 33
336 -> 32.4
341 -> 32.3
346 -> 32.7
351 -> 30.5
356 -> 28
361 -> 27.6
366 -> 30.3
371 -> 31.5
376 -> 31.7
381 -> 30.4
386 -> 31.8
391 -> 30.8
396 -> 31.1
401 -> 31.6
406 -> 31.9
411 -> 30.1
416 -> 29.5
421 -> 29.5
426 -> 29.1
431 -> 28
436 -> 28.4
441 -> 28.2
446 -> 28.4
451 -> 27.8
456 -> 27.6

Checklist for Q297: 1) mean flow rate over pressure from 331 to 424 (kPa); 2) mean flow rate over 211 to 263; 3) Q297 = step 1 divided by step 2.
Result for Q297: 1.02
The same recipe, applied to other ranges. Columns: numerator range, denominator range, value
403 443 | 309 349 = 0.92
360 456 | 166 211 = 1.06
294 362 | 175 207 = 1.12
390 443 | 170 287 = 1.01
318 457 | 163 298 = 1.03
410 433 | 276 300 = 0.97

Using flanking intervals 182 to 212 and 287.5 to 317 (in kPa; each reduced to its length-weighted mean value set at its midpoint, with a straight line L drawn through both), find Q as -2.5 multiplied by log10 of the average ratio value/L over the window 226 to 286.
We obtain -0.03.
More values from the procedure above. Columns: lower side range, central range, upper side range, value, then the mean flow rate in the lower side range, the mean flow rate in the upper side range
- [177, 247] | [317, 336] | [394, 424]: -0.086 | 29.1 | 30.6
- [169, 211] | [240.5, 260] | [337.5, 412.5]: -0.047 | 28.1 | 30.9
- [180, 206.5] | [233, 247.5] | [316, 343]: -0.027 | 27.6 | 32.3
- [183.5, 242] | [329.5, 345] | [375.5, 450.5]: -0.102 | 29.2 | 29.9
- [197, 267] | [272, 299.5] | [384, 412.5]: 0.013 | 30.1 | 31.2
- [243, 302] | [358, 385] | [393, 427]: 0.003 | 30.3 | 30.5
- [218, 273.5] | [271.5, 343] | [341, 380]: -0.025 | 30.2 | 30.5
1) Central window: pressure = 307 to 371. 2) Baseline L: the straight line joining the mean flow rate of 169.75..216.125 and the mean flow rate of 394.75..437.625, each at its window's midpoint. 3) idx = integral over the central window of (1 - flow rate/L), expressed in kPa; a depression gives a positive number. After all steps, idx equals -3.8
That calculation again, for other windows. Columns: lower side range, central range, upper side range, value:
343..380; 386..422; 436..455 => -1.9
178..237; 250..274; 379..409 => -0.7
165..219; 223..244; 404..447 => -1.0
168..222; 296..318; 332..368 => -0.5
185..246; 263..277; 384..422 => -0.3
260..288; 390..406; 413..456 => -1.3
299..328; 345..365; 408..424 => 0.7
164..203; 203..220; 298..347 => -0.9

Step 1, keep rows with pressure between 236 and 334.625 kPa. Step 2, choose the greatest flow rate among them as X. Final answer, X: 33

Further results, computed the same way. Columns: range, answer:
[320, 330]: 32.9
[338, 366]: 32.7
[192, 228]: 30.7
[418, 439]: 29.5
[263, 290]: 31.3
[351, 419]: 31.9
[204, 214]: 30.3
